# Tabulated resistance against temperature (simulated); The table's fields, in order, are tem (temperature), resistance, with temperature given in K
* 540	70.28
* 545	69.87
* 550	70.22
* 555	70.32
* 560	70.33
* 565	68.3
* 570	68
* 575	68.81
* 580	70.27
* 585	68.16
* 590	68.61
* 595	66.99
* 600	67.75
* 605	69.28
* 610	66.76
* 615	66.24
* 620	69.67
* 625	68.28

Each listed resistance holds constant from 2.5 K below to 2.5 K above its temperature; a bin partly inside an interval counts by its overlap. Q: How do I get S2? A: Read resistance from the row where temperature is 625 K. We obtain 68.28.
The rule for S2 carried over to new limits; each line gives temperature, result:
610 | 66.76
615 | 66.24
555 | 70.32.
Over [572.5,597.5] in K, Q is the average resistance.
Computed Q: 68.6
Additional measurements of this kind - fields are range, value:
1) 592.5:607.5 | 68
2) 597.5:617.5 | 67.5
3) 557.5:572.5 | 68.9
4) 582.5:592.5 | 68.4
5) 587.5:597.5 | 67.8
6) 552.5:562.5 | 70.3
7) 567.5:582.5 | 69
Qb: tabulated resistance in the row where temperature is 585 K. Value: 68.16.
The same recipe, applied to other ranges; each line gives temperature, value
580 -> 70.27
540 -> 70.28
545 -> 69.87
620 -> 69.67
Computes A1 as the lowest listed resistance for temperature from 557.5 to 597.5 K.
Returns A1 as 66.99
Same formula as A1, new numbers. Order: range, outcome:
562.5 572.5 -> 68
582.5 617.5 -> 66.24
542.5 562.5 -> 69.87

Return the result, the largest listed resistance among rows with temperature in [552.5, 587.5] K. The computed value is 70.33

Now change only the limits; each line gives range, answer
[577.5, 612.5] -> 70.27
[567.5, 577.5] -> 68.81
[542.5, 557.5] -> 70.32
